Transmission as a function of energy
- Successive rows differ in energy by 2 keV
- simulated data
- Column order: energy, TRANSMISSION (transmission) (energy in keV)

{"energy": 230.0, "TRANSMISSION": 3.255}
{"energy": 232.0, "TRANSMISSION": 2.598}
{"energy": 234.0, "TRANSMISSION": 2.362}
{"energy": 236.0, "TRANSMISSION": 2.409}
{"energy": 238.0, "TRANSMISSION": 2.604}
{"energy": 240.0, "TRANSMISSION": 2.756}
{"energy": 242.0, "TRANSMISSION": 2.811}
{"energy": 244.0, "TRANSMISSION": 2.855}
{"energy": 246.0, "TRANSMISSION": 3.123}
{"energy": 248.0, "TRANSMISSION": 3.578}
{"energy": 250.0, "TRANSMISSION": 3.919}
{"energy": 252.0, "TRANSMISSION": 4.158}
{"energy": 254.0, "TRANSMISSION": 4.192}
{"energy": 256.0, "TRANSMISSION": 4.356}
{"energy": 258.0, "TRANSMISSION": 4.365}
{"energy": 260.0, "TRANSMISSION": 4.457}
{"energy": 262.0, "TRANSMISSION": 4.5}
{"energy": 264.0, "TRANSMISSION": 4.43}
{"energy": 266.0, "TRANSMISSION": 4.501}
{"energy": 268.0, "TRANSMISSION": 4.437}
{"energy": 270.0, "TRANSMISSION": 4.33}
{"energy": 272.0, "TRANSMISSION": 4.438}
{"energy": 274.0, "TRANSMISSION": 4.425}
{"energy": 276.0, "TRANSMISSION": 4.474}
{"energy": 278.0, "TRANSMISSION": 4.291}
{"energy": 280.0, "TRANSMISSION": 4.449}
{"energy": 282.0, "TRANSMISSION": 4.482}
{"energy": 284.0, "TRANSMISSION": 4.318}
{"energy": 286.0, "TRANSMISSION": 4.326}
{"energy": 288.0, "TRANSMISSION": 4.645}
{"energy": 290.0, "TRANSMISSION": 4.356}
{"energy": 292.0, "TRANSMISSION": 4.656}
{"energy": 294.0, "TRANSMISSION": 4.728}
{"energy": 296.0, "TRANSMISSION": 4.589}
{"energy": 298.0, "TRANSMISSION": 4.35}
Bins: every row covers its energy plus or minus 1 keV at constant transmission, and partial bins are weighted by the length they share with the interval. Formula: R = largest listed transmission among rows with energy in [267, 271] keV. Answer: 4.437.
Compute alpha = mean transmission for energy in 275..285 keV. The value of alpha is 4.4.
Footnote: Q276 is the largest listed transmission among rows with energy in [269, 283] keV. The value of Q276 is 4.482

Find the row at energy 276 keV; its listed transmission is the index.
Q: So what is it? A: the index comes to 4.474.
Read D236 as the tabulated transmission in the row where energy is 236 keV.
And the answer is 2.409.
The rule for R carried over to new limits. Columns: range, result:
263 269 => 4.501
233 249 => 3.578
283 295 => 4.728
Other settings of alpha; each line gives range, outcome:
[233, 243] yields 2.59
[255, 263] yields 4.42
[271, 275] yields 4.43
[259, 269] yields 4.47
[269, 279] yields 4.39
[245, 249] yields 3.35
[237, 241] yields 2.68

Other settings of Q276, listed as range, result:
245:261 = 4.457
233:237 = 2.409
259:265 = 4.5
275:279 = 4.474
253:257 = 4.356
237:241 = 2.756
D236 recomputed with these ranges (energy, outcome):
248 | 3.578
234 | 2.362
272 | 4.438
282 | 4.482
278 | 4.291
